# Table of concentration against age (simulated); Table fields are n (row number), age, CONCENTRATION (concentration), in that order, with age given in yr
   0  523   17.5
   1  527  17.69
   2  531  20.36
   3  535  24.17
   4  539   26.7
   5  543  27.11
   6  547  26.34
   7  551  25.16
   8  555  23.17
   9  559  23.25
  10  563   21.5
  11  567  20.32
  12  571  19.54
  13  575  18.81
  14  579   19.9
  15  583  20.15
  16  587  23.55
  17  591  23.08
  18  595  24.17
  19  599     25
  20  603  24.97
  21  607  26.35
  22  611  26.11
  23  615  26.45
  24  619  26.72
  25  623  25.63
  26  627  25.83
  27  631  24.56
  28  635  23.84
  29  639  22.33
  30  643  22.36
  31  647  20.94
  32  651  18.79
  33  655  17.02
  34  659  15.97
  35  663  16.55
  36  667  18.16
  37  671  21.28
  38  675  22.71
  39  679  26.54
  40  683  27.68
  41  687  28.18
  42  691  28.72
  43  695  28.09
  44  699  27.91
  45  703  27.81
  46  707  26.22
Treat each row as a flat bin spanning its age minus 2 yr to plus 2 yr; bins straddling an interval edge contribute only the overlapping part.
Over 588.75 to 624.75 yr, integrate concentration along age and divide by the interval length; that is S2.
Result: 25.4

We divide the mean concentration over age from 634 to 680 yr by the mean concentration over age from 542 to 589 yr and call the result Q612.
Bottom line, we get 0.91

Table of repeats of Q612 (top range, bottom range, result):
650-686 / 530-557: 0.84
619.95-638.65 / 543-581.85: 1.12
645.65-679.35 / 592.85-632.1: 0.76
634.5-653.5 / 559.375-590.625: 1.03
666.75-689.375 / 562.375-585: 1.23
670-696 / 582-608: 1.10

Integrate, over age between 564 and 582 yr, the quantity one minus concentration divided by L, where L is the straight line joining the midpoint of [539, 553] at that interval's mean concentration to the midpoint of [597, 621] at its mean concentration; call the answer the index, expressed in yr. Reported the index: 4.4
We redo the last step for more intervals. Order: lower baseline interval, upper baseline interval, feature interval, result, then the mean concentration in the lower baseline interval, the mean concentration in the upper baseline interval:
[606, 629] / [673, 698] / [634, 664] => 7.75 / 26.2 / 27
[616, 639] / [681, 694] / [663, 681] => 3.86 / 25.1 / 28.2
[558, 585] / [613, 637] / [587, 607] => -1.40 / 20.4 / 25.5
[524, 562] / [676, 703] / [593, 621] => -0.37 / 23.5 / 27.7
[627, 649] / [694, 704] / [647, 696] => 6.83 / 23.1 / 27.9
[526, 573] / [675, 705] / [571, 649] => 4.25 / 23.1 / 27.5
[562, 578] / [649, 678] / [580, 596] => -2.21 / 19.9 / 18.9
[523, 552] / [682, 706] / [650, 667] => 6.21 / 23.4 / 28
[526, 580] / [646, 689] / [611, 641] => -4.67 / 22.6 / 21.3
